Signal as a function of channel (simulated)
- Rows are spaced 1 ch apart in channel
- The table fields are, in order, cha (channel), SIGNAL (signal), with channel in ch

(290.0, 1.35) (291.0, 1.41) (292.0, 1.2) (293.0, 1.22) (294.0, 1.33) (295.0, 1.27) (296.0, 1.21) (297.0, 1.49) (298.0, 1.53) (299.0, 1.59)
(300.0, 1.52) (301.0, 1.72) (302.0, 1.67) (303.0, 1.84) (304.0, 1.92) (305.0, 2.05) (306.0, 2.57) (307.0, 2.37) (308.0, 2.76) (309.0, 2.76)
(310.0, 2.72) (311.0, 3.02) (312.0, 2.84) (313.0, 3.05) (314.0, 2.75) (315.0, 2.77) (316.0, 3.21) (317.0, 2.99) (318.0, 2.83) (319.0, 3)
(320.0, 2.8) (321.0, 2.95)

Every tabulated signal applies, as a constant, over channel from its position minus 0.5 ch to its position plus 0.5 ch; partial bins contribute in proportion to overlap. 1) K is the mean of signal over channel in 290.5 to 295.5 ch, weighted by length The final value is 1.29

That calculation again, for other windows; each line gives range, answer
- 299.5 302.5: 1.64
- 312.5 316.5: 2.95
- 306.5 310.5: 2.65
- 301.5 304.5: 1.81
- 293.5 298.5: 1.37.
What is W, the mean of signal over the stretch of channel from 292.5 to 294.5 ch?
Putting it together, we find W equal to 1.27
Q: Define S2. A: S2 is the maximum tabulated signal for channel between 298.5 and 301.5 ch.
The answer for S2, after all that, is 1.72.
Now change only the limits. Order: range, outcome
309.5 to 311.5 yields 3.02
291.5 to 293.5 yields 1.22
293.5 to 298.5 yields 1.53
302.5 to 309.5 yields 2.76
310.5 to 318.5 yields 3.21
